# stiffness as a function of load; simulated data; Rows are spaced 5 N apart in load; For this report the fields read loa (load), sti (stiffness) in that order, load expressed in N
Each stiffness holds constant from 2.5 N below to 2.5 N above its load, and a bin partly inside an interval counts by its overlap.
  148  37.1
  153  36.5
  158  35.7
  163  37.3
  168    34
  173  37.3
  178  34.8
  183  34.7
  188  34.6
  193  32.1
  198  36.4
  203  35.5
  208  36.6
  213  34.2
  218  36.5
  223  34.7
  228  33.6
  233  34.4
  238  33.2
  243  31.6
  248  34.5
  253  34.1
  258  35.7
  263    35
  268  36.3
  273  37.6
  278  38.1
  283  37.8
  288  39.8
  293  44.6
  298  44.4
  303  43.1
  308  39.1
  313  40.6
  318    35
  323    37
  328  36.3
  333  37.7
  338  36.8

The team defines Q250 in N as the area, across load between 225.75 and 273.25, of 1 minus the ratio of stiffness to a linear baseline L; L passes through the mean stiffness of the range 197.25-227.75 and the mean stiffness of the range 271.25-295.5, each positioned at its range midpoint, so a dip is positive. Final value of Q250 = 4.0 N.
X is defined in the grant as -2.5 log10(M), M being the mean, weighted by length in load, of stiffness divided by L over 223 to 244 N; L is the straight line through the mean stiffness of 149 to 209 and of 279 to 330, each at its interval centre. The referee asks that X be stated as 0.12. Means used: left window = 35.5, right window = 39.8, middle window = 33.5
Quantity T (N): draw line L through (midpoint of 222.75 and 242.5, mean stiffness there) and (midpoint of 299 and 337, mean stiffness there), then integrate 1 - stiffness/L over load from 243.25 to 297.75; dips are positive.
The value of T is -2.3 N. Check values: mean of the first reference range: 33.7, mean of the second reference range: 38.6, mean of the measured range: 37.4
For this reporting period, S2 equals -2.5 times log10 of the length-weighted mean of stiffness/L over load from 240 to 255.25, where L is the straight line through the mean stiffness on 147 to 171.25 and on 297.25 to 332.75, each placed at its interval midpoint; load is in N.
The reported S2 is 0.13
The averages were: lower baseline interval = 36.1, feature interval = 33.4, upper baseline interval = 39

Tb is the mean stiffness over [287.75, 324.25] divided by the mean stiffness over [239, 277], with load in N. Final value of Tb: 1.16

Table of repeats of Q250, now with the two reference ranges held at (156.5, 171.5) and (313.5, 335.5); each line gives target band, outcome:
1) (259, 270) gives 0.3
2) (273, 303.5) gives -3.5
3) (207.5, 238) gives 1.2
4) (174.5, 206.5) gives 1.0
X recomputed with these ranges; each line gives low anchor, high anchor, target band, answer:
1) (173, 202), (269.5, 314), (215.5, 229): 0.049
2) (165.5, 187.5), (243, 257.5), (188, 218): -0.010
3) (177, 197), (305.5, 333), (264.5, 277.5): -0.018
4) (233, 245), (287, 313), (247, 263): 0.014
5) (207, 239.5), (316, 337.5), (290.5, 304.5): -0.219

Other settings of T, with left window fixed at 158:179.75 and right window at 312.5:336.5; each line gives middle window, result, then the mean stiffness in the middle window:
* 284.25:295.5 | -1.51 N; 41.7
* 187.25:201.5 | 0.65 N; 34.4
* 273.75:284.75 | -0.36 N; 37.9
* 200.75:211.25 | 0.06 N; 35.9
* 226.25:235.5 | 0.58 N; 34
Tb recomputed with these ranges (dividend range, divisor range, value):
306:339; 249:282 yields 1.04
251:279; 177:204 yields 1.04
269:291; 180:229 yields 1.10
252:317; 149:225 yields 1.10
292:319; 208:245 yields 1.21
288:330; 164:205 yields 1.14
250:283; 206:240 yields 1.04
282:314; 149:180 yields 1.15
